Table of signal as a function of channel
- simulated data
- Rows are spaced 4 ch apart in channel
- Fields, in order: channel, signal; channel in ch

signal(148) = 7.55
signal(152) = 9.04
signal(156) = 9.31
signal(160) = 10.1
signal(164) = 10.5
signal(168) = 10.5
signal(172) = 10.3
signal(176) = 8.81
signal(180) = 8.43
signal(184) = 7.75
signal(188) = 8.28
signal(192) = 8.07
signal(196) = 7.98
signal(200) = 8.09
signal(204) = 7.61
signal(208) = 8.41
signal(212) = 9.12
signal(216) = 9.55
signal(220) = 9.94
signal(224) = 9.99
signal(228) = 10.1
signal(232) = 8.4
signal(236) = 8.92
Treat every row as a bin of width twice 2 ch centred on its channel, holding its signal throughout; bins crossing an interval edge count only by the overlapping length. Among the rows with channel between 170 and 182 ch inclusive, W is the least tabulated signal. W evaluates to 8.43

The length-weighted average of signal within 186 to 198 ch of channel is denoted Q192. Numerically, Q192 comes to 8.11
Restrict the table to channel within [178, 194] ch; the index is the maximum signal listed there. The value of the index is 8.43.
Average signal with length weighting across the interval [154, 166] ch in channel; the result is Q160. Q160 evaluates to 9.97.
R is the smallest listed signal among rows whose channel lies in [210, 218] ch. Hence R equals 9.12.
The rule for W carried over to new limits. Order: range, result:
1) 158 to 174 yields 10.1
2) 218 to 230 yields 9.94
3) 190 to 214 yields 7.61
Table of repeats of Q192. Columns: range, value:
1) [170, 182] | 9.18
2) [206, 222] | 9.26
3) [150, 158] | 9.18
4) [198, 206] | 7.85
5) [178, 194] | 8.13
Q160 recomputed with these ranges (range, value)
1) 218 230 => 10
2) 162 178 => 10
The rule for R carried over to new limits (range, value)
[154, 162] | 9.31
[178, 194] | 7.75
